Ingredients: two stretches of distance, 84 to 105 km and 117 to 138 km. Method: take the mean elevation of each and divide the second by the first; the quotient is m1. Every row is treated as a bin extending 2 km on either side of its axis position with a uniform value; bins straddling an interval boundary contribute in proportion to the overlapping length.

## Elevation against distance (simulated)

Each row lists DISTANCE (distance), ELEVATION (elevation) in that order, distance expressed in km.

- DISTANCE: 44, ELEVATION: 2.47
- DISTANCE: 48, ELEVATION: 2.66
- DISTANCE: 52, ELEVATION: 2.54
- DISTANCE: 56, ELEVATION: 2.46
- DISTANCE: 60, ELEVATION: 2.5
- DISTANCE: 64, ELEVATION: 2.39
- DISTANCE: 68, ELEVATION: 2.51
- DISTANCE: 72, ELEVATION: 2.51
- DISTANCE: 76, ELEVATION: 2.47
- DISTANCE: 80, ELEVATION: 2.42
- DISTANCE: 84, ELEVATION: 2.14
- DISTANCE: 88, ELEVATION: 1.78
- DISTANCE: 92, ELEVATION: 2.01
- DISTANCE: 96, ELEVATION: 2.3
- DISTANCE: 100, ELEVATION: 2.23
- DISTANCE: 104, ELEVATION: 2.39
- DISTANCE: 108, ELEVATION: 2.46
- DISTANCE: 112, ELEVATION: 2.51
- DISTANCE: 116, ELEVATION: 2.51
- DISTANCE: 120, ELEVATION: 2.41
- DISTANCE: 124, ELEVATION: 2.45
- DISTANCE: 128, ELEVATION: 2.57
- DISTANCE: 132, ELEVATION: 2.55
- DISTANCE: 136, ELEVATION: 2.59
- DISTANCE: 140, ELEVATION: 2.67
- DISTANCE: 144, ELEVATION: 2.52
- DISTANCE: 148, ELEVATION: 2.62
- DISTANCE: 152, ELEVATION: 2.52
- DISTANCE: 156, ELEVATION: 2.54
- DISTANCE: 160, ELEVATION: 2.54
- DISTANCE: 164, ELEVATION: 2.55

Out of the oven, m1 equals 1.18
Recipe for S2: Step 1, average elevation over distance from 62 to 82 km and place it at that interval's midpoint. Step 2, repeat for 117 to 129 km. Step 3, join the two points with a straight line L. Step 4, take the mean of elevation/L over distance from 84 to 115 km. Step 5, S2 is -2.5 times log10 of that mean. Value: 0.10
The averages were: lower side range 2.46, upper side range 2.47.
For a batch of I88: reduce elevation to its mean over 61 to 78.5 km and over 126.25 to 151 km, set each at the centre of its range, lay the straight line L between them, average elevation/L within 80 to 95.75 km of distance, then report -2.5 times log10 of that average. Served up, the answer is 0.21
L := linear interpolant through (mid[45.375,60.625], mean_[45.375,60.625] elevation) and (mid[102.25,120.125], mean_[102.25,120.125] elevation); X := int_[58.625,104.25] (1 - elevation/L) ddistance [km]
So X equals 3.7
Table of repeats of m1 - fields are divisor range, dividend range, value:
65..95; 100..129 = 1.08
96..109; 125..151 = 1.10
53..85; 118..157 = 1.04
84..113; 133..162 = 1.16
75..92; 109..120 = 1.15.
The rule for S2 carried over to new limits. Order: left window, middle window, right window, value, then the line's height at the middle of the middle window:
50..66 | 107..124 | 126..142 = 0.041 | 2.57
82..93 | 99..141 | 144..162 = -0.105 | 2.26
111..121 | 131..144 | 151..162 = -0.036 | 2.51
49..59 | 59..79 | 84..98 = -0.068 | 2.33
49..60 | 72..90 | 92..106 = 0.062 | 2.37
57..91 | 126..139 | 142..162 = -0.035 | 2.49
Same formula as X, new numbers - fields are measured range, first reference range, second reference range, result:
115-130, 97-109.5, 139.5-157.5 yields -0.3 km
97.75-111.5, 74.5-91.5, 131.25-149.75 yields -0.2 km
